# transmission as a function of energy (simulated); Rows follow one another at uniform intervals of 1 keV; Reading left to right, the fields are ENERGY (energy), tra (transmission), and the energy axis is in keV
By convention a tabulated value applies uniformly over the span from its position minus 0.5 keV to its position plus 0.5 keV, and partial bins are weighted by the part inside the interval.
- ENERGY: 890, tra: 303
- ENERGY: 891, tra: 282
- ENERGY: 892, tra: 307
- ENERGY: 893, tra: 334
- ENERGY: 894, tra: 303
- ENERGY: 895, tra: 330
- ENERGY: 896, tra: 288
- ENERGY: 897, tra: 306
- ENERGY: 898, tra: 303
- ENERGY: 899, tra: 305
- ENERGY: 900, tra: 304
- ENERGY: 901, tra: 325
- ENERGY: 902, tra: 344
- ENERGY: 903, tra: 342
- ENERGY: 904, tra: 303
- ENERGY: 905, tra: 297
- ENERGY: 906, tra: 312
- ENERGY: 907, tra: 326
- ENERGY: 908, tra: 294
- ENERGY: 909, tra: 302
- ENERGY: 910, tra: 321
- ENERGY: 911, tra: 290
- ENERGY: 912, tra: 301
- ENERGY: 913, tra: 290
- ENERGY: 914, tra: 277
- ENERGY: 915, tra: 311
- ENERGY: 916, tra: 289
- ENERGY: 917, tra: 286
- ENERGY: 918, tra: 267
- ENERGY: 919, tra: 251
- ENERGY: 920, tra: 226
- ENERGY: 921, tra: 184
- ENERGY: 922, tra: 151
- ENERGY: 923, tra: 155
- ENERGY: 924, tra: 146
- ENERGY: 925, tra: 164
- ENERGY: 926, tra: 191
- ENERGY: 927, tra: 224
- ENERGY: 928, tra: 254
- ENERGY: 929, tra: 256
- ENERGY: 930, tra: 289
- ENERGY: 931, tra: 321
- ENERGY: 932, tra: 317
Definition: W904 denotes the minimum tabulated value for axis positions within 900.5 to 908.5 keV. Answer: 294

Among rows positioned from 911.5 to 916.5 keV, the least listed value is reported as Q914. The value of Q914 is 277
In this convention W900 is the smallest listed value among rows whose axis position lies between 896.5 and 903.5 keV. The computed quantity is 303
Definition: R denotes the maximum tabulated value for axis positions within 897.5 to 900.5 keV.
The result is 305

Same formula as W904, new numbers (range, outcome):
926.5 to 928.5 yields 224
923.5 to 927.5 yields 146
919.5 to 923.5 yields 151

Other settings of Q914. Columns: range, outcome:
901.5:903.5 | 342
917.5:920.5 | 226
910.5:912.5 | 290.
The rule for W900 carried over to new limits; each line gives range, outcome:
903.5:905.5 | 297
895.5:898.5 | 288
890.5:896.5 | 282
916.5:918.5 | 267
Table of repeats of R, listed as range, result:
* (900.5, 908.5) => 344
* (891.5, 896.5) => 334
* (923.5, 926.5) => 191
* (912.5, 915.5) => 311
